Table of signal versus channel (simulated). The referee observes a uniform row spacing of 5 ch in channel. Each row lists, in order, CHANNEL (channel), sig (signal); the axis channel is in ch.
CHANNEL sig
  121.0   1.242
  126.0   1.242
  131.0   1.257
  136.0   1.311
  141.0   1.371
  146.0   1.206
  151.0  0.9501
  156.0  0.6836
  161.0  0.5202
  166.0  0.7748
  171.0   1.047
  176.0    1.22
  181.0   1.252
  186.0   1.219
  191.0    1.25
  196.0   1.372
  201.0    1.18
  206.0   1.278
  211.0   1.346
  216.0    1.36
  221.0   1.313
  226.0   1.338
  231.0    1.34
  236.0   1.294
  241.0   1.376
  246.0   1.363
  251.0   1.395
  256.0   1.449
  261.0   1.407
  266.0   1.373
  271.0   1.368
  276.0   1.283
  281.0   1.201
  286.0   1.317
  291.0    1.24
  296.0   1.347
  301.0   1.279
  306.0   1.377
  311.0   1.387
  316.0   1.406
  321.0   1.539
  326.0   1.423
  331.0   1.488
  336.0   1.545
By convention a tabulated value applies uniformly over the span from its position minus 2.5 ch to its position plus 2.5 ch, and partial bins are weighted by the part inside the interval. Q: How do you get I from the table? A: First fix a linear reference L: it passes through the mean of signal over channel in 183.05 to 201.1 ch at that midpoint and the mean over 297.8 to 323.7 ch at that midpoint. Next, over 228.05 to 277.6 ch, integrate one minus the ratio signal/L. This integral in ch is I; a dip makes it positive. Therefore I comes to -1.3 ch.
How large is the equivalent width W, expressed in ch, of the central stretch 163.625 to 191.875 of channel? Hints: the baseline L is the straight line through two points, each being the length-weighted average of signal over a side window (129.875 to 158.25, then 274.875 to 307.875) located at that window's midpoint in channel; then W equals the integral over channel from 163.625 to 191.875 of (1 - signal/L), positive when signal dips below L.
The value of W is 1.08 ch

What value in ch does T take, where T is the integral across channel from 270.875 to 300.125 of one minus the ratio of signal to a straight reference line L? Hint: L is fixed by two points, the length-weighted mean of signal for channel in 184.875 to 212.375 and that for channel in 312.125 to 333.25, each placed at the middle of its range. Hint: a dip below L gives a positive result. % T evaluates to 2.4 ch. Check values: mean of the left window 1.27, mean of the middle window 1.29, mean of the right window 1.46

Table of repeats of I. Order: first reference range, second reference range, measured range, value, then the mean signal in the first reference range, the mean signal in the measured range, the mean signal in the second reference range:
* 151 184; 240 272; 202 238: -3.6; 0.923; 1.32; 1.39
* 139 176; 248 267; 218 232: -0.8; 0.949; 1.33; 1.41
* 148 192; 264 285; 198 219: -3.6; 0.984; 1.29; 1.31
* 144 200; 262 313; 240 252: -1.5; 1.05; 1.38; 1.32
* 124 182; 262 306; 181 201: -2.3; 1.06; 1.26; 1.31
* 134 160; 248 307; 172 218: -4.0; 1.07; 1.27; 1.34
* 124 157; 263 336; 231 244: -0.5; 1.17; 1.34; 1.37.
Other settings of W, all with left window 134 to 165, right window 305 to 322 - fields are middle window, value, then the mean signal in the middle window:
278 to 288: 0.63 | 1.26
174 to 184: -1.57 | 1.24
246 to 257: -1.28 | 1.4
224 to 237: -1.33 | 1.33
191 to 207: -2.17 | 1.27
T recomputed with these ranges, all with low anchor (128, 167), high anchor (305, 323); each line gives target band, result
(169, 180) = -0.7 ch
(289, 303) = 0.9 ch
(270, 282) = 0.5 ch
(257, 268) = -0.8 ch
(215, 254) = -3.6 ch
